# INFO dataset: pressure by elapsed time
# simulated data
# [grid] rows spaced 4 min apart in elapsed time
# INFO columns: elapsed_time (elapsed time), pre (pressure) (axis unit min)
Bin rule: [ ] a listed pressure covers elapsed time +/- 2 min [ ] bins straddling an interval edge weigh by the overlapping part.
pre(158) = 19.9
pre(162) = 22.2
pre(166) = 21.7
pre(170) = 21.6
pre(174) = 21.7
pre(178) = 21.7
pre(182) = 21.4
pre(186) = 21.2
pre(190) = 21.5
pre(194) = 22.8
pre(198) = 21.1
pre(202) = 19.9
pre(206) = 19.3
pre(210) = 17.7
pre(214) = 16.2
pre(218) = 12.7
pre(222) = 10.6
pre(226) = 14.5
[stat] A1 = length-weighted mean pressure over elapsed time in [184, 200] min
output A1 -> 21.7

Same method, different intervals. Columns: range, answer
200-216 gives 18.3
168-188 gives 21.5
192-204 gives 21.3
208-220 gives 15.5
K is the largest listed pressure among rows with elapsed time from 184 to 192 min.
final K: 21.5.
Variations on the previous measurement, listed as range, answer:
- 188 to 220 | 22.8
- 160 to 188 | 22.2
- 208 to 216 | 17.7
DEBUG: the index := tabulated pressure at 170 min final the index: 21.6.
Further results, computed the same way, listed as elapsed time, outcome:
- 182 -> 21.4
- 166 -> 21.7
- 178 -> 21.7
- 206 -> 19.3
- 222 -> 10.6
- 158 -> 19.9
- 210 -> 17.7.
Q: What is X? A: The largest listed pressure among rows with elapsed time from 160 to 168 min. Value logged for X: 22.2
